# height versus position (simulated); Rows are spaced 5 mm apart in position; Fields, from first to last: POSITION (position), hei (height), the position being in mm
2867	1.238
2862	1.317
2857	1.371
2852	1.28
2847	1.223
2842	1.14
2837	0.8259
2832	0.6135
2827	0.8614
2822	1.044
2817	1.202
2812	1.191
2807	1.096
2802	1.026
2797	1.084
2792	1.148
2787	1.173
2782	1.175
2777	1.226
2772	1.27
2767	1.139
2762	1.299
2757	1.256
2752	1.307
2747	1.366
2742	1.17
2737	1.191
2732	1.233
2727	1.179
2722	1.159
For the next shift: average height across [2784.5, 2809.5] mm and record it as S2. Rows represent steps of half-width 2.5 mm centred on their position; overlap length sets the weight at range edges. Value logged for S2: 1.11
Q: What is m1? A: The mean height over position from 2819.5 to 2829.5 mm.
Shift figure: 0.953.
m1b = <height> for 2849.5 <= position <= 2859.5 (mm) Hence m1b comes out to 1.33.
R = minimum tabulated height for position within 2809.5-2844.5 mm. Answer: 0.6135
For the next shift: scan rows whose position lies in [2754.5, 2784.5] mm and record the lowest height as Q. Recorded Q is 1.139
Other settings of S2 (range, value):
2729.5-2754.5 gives 1.25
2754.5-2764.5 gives 1.28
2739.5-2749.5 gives 1.27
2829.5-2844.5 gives 0.86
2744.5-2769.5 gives 1.27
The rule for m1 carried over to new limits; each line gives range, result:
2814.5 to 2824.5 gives 1.12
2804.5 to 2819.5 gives 1.16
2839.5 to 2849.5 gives 1.18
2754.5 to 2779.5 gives 1.24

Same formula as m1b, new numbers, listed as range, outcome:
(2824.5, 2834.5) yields 0.737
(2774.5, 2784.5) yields 1.2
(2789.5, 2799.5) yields 1.12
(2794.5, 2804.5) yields 1.06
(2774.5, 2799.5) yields 1.16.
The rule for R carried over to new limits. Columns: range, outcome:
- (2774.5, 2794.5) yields 1.148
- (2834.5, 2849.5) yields 0.8259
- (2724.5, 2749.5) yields 1.17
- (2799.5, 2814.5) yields 1.026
